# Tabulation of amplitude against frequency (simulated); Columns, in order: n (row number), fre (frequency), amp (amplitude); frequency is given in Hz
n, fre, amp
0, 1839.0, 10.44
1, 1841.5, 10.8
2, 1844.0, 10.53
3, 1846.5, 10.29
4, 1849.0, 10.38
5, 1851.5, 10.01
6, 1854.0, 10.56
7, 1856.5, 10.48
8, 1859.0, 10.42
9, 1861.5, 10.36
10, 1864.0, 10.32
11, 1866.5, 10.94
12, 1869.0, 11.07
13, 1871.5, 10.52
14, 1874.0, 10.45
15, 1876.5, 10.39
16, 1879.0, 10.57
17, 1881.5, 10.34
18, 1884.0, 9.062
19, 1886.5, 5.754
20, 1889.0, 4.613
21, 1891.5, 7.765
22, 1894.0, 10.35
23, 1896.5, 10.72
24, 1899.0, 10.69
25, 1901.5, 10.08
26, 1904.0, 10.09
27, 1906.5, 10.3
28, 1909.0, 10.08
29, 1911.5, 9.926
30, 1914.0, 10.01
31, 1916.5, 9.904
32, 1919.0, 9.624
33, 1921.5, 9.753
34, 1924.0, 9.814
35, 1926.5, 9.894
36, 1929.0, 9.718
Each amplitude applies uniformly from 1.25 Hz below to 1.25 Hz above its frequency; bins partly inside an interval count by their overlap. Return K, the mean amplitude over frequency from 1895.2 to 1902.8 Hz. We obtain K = 10.5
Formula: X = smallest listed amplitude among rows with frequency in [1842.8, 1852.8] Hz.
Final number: 10.01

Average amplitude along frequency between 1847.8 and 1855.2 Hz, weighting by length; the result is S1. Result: 10.3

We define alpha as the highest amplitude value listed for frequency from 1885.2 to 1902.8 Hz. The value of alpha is 10.72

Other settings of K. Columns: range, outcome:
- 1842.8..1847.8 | 10.4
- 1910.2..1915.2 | 9.97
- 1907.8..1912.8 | 10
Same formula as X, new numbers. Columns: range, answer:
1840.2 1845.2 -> 10.53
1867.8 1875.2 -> 10.45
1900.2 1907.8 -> 10.08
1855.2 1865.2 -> 10.32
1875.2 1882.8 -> 10.34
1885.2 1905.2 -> 4.613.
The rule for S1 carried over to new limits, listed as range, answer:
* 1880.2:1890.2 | 7.47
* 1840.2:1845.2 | 10.7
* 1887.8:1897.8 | 8.39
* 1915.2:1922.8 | 9.76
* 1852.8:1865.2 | 10.4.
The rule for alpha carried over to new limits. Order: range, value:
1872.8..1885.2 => 10.57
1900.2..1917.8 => 10.3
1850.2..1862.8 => 10.56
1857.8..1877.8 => 11.07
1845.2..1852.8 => 10.38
